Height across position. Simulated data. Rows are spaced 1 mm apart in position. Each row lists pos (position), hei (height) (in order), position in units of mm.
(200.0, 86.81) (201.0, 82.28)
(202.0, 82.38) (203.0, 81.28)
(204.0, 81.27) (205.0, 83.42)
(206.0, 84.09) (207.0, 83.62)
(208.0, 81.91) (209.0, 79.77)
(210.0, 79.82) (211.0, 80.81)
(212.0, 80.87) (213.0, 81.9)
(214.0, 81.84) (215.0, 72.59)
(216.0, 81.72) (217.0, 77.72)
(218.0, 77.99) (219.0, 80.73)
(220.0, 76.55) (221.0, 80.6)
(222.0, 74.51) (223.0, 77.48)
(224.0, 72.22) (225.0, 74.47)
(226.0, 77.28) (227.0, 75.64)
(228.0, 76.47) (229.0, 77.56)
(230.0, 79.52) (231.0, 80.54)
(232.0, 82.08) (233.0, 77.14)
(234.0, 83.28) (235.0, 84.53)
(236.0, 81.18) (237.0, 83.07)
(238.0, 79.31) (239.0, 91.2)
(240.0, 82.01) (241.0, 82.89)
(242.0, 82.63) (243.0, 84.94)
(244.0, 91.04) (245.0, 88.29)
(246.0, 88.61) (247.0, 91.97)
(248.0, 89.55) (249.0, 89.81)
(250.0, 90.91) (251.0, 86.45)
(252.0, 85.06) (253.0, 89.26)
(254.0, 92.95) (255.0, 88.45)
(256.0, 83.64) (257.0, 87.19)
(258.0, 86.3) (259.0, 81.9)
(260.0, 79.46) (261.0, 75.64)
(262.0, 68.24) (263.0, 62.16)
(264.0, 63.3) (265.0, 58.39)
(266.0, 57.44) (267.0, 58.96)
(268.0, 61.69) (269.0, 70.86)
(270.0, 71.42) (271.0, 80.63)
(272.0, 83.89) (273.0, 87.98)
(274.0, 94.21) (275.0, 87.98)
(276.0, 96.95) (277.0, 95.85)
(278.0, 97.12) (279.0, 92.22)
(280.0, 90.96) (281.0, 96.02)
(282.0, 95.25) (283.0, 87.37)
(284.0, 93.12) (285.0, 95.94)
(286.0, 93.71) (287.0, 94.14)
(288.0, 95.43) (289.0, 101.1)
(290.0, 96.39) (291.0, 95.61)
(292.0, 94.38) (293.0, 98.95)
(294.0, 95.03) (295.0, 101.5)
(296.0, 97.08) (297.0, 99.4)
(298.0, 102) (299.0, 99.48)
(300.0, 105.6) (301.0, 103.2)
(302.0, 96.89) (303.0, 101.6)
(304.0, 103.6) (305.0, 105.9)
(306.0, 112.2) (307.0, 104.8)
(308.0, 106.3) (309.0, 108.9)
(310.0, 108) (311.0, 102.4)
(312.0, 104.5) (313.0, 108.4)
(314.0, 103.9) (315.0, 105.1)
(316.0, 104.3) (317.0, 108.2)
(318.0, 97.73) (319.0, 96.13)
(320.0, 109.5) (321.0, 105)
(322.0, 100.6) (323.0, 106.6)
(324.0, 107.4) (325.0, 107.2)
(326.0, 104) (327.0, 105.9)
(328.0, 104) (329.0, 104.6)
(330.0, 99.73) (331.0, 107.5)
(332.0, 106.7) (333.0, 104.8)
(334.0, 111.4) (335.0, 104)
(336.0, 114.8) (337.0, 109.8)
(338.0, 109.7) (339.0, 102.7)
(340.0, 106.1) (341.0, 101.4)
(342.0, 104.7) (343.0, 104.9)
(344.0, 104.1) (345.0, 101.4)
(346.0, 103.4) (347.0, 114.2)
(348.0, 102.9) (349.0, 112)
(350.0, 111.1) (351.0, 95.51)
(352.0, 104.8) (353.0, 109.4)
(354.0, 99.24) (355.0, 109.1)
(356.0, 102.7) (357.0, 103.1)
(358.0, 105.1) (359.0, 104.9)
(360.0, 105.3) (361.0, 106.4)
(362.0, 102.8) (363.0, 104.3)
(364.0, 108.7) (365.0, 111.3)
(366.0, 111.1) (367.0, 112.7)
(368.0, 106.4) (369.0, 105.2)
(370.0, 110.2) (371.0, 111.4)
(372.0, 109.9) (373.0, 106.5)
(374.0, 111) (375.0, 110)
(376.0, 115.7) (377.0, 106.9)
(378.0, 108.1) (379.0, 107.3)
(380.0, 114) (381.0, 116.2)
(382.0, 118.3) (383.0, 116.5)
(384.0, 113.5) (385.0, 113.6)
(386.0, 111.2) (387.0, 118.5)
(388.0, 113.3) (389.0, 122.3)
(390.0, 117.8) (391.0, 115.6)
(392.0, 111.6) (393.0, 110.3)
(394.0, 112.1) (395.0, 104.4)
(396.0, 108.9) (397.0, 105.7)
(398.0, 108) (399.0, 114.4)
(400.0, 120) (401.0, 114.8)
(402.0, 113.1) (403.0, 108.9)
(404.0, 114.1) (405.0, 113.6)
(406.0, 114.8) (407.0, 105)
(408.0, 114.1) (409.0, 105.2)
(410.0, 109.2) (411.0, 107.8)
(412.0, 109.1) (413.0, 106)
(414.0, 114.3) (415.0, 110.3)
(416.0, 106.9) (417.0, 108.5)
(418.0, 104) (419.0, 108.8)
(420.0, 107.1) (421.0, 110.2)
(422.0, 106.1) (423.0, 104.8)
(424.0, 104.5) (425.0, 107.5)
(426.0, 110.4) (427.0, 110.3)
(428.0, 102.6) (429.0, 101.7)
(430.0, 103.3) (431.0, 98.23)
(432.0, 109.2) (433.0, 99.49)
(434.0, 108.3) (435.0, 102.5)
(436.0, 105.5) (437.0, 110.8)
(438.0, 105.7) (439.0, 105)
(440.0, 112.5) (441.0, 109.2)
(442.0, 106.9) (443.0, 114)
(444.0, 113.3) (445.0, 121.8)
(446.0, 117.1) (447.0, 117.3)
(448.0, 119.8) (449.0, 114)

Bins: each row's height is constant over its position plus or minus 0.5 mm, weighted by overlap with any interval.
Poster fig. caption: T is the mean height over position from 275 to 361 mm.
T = 103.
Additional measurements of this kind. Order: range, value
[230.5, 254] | 85.6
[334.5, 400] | 109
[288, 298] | 97.8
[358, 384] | 110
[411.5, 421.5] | 109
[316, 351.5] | 105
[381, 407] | 113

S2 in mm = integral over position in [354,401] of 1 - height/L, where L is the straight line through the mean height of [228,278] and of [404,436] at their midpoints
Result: -4.5 mm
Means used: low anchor 81.7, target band 110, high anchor 107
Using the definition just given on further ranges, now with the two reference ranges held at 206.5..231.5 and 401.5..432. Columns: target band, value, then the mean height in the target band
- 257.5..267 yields 1.7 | 69.7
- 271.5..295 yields -1.6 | 94.1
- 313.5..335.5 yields -2.4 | 105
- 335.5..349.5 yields -1.4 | 107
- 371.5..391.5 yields -2.0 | 113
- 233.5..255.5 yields -1.2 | 86.7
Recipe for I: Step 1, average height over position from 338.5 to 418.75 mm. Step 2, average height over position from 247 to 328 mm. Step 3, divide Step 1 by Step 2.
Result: 1.2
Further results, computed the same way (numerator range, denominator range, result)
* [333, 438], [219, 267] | 1.35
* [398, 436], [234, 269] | 1.34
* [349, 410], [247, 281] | 1.35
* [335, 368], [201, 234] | 1.34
